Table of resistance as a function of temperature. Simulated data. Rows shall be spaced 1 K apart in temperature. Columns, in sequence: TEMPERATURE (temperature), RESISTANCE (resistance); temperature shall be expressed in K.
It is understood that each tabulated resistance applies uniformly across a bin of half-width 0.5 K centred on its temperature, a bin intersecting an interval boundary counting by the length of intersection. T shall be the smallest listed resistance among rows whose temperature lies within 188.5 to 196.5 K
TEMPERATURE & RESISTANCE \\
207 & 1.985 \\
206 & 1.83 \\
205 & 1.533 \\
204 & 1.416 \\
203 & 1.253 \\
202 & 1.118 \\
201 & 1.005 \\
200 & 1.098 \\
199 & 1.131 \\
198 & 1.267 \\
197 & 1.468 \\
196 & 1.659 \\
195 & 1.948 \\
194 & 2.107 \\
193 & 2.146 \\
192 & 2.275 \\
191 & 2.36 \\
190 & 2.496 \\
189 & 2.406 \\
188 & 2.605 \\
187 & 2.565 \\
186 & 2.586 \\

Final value 1.659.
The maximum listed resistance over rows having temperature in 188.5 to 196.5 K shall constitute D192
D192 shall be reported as 2.496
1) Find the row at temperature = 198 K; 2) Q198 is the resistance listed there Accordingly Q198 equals 1.267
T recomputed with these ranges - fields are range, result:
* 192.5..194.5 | 2.107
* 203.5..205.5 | 1.416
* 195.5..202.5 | 1.005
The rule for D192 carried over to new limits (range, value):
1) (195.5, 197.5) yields 1.659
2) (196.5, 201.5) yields 1.468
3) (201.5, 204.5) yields 1.416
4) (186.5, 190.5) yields 2.605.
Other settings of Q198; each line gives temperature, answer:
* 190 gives 2.496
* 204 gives 1.416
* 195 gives 1.948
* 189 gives 2.406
